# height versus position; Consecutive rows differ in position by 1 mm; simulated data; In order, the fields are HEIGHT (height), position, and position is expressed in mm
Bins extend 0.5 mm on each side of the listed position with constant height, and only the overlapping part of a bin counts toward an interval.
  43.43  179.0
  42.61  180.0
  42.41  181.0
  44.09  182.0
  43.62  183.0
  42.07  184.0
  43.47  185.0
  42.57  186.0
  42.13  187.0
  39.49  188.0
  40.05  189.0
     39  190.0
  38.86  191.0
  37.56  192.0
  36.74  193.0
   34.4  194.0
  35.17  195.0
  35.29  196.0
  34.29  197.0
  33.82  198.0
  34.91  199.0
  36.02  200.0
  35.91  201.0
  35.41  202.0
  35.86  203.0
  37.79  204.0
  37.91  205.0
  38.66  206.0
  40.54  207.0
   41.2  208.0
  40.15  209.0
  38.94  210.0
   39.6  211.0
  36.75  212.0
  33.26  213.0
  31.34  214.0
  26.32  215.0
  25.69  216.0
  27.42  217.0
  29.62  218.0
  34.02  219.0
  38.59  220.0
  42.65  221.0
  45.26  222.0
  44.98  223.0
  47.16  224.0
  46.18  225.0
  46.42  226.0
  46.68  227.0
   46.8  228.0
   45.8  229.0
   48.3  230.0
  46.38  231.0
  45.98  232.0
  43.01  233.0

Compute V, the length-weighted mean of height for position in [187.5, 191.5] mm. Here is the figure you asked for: 39.3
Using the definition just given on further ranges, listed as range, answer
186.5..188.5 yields 40.8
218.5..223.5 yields 41.1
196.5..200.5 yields 34.8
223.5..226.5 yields 46.6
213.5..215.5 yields 28.8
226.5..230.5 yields 46.9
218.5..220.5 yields 36.3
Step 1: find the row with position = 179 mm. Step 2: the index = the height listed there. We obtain 43.43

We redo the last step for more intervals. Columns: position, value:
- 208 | 41.2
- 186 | 42.57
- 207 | 40.54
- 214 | 31.34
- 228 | 46.8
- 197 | 34.29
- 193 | 36.74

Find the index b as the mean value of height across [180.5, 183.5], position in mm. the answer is 43.4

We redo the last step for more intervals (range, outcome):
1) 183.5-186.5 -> 42.7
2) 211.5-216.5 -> 30.7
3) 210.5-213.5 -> 36.5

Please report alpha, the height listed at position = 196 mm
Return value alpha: 35.29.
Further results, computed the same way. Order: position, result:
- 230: 48.3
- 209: 40.15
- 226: 46.42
